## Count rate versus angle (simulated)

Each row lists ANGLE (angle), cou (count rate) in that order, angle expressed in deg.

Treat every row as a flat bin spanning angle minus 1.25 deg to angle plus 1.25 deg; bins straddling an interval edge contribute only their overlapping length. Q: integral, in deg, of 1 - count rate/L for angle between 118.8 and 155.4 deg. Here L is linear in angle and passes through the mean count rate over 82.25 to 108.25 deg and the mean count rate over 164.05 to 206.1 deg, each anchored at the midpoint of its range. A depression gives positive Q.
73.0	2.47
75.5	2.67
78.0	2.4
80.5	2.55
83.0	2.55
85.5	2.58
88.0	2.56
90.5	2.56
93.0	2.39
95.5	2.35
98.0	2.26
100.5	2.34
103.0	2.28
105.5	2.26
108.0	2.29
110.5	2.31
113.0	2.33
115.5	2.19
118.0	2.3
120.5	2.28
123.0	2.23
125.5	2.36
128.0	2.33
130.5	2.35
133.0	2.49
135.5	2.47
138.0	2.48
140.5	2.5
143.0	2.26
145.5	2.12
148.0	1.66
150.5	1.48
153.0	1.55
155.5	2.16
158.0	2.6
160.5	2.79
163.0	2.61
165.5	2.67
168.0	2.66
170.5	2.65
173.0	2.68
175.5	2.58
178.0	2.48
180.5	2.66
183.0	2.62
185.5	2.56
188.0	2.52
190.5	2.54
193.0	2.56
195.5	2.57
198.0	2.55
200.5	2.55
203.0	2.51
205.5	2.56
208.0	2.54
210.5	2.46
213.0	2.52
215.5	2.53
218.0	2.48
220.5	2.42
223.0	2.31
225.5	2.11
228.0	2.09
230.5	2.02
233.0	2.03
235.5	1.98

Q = 4.44 deg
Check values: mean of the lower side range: 2.4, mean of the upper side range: 2.58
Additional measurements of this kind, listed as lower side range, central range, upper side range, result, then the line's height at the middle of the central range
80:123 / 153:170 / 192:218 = -0.3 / 2.46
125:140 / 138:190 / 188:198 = 2.0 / 2.49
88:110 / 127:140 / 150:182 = -0.1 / 2.4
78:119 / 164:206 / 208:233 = -4.4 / 2.34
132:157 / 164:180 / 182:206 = -1.8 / 2.36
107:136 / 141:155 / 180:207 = 3.1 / 2.41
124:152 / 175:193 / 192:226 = -1.3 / 2.39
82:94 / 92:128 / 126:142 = 2.7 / 2.48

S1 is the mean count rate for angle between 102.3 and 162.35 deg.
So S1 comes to 2.26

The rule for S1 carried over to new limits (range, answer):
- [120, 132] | 2.32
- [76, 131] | 2.37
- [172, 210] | 2.56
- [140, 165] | 2.18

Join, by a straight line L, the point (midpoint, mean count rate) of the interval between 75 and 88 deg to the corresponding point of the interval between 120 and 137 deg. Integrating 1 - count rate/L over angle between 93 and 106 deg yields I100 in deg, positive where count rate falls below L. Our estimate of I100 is 0.9 deg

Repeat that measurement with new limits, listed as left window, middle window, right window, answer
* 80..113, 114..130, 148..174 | 0.6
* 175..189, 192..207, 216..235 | -0.8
